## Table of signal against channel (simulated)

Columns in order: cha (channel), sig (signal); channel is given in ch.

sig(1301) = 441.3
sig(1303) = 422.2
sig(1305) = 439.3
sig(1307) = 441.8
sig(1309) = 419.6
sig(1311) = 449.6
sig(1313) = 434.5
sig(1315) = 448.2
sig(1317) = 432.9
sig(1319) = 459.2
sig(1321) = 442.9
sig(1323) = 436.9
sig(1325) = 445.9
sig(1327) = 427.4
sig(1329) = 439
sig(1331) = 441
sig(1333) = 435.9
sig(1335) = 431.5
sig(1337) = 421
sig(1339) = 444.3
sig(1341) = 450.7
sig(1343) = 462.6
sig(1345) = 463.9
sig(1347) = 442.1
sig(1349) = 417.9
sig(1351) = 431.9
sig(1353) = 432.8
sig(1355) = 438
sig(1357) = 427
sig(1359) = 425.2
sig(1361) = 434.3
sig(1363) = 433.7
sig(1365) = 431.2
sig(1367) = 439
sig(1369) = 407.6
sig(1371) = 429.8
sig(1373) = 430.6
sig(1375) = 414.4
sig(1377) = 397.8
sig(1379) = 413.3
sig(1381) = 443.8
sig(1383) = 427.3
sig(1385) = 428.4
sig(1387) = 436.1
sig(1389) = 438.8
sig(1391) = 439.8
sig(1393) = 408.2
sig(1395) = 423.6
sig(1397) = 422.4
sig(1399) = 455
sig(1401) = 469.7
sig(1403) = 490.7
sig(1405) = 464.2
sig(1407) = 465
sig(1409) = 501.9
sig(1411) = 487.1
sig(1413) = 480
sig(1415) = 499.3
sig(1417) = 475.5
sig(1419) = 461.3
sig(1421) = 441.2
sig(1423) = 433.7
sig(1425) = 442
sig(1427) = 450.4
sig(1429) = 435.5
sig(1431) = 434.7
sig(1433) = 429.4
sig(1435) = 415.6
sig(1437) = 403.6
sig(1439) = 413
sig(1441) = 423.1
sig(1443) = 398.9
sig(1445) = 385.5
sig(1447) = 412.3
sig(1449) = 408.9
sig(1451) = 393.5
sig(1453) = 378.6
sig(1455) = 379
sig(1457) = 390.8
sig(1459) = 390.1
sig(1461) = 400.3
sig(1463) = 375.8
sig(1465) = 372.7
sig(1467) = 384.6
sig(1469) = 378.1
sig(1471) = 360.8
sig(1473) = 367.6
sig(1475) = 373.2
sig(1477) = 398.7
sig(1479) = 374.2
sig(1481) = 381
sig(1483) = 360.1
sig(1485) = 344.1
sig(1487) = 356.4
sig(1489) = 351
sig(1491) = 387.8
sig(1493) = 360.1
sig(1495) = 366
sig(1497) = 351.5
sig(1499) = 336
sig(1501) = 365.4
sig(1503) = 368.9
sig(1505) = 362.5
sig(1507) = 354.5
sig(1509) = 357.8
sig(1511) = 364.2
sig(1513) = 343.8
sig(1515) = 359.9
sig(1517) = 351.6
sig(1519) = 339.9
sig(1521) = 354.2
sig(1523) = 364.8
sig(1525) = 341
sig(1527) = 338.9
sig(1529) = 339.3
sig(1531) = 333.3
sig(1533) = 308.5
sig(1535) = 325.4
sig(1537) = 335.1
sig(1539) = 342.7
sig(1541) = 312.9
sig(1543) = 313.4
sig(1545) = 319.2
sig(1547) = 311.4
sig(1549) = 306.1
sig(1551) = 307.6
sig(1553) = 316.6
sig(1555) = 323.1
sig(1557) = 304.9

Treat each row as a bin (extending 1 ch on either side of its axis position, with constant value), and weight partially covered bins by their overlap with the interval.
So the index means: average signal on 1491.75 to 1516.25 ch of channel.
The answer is 358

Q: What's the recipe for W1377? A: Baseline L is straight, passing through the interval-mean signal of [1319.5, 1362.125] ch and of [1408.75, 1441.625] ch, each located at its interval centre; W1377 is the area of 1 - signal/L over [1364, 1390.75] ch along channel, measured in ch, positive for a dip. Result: 0.96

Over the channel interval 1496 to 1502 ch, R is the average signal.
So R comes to 351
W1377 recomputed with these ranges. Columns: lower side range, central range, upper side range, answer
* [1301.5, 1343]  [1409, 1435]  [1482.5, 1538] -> -4.23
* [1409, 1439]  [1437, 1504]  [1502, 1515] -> 3.47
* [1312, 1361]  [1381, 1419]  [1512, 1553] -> -4.92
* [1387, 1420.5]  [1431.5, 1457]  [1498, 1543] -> 1.02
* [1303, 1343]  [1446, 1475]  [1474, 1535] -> -0.67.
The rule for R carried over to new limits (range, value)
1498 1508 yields 357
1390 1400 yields 430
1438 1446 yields 405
